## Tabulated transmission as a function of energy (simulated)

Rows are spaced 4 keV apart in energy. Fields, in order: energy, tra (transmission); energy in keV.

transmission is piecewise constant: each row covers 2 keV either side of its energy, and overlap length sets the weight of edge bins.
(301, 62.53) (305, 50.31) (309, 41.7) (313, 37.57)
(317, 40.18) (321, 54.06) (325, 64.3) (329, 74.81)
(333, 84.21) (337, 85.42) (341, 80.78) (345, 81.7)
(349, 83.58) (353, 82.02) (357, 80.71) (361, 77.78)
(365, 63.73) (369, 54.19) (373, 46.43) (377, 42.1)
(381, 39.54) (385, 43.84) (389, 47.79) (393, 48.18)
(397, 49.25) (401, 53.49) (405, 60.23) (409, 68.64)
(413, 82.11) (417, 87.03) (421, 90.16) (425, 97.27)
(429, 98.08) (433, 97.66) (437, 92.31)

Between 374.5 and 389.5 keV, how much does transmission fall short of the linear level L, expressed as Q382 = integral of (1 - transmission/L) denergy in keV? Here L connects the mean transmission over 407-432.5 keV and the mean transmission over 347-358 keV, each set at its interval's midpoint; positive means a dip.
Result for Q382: 7.4 keV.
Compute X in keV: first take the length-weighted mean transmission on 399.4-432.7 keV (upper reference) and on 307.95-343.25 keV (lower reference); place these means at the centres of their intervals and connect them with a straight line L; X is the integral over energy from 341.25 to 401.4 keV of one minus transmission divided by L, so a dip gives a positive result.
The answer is 9.13 keV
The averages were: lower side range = 63.3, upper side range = 80.9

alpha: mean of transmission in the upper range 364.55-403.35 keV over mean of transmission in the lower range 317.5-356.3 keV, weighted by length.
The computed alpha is 0.64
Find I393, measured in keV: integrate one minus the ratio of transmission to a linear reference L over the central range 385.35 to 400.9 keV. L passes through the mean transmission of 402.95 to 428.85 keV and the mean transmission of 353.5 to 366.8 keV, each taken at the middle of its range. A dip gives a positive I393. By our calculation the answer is 6.0 keV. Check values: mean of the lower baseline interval 75.1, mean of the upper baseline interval 82.1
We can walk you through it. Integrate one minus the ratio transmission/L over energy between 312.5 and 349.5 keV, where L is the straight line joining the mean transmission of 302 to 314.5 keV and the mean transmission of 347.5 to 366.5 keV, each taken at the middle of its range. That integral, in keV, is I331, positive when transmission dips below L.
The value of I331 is -5.0 keV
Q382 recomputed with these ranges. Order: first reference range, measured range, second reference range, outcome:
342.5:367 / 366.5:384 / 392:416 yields 6.3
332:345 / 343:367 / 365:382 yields -4.3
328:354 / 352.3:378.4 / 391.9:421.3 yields 4.5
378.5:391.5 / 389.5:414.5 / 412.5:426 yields 2.8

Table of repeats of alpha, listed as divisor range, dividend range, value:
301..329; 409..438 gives 1.77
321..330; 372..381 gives 0.66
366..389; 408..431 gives 1.90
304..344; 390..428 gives 1.14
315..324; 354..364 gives 1.59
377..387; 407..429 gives 2.06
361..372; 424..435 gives 1.60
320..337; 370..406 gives 0.66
